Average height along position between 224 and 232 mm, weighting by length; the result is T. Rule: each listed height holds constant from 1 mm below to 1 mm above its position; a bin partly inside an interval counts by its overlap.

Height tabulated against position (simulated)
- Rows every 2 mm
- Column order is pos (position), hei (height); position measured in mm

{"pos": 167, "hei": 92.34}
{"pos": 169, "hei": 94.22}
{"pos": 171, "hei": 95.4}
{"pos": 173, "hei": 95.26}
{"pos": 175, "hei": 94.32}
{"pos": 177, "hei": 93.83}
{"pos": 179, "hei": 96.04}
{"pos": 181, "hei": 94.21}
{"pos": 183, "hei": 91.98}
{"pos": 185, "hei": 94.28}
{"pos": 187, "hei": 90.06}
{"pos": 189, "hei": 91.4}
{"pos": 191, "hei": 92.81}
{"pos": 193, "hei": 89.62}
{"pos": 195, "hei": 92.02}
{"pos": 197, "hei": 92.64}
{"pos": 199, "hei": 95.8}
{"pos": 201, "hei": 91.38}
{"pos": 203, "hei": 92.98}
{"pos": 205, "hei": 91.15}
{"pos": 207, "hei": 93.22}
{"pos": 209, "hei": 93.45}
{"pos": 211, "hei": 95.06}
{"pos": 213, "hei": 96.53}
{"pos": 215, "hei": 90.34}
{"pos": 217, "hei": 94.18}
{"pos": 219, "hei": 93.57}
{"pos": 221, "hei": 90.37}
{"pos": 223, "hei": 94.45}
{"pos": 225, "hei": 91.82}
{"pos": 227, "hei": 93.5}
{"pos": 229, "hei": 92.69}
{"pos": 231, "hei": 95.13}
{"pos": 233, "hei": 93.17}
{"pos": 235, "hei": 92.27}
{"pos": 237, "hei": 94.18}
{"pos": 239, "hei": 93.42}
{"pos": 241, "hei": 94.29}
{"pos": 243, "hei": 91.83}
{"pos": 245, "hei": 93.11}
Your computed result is 93.3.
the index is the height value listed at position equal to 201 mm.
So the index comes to 91.38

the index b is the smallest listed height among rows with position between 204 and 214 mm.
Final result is 91.15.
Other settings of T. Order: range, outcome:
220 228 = 92.5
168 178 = 94.6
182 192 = 92.1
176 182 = 94.7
